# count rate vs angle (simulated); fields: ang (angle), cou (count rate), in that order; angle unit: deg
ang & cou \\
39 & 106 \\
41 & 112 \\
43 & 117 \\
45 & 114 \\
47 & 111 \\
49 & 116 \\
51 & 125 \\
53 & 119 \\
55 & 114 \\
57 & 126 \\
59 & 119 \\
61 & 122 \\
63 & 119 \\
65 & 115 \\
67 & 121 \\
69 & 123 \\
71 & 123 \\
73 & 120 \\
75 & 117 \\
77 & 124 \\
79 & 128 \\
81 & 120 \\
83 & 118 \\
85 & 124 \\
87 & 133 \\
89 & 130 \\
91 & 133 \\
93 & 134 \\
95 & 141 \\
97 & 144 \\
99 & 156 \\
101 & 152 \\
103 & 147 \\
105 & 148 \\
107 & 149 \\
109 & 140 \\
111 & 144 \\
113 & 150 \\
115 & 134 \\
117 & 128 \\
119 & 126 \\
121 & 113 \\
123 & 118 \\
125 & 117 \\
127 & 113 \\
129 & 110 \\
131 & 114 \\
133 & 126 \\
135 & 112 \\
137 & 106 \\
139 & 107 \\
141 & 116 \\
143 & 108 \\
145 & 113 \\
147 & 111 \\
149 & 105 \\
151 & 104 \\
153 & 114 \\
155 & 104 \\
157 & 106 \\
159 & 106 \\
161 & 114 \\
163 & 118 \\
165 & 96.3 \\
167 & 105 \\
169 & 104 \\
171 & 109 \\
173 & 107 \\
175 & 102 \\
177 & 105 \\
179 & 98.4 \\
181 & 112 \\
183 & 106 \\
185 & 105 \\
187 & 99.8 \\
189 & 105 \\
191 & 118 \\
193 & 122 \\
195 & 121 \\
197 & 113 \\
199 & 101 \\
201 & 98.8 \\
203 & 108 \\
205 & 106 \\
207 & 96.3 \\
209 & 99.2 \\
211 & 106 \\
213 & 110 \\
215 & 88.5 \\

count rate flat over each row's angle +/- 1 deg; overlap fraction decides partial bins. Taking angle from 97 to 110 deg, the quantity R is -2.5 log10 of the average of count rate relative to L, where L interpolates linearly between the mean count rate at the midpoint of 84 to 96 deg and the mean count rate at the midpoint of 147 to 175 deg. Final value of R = -0.163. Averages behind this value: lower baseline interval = 132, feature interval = 148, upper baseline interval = 107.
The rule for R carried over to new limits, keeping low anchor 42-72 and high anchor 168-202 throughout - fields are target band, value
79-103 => -0.17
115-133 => -0.05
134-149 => 0.01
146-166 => 0.02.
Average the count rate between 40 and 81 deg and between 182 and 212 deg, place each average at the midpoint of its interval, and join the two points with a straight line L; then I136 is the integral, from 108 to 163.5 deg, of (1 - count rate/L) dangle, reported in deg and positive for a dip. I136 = -2.2 deg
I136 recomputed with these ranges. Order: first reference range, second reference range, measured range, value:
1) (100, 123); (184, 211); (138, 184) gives 4.9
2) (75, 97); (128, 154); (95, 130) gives -4.2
